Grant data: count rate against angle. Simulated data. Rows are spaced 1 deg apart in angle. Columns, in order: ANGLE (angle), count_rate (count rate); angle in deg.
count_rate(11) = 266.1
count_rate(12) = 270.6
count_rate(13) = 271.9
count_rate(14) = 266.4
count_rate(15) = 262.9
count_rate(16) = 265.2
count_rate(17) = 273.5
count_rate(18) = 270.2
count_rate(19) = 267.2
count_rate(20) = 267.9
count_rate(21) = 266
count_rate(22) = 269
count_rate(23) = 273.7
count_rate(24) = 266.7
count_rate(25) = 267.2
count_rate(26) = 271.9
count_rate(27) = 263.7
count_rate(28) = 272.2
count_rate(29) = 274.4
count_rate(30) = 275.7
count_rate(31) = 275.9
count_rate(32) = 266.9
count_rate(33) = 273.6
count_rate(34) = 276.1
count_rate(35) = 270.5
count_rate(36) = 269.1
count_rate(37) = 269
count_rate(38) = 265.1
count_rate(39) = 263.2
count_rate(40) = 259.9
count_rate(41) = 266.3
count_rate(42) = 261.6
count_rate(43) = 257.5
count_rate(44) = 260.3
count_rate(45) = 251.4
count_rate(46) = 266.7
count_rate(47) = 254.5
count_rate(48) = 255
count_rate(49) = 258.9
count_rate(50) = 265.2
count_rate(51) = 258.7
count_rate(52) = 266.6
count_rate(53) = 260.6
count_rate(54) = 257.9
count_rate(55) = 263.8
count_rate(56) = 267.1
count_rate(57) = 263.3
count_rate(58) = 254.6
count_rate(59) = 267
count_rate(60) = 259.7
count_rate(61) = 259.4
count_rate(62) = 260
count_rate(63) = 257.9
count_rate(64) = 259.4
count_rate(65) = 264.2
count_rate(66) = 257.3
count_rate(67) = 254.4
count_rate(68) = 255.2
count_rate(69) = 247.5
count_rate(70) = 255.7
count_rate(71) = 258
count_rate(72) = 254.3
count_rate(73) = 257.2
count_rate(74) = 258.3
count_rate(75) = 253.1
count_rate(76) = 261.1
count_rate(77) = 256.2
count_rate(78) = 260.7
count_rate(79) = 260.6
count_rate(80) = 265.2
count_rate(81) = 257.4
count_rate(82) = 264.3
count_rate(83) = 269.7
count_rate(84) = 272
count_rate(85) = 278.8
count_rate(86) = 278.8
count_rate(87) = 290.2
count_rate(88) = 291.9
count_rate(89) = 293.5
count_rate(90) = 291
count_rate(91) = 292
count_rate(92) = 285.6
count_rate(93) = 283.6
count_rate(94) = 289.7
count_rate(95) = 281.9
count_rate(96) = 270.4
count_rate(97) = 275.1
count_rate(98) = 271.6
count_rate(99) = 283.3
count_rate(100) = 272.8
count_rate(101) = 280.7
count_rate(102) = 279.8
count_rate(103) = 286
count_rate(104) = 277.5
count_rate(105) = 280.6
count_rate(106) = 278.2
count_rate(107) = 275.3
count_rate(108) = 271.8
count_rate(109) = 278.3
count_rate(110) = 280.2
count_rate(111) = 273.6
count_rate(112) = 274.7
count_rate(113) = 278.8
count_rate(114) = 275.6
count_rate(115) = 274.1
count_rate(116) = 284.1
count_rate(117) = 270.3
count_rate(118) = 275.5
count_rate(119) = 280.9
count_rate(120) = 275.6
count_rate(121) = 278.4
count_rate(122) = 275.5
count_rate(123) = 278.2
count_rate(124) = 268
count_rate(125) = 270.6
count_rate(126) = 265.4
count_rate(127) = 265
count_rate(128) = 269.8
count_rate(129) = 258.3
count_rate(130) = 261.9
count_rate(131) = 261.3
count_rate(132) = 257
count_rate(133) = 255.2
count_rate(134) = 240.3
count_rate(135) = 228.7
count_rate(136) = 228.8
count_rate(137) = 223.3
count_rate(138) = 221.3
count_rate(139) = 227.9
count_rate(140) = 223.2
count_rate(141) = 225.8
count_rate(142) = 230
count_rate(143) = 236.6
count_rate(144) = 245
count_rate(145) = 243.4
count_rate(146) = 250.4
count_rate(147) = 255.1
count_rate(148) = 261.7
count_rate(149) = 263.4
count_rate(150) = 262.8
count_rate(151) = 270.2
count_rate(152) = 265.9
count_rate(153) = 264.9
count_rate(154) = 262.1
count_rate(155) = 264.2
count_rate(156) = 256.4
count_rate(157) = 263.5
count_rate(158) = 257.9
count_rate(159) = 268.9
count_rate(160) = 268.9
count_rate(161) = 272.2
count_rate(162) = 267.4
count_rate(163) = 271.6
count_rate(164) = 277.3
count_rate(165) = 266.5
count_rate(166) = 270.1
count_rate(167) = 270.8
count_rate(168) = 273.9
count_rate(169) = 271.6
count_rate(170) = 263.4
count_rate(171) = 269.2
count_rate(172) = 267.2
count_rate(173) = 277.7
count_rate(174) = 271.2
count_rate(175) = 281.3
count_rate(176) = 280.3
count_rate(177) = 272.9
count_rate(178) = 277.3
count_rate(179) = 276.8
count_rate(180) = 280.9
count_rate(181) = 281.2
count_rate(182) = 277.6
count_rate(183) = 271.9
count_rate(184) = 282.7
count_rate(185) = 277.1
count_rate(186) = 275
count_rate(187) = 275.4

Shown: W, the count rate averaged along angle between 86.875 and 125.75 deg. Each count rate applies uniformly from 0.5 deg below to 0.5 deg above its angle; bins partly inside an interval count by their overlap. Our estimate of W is 279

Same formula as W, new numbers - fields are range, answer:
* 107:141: 262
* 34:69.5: 261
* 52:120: 270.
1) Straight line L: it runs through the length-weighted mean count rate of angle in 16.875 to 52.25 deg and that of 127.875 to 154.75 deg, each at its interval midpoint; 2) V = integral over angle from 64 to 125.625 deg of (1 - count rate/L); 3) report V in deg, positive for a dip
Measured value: -4.1 deg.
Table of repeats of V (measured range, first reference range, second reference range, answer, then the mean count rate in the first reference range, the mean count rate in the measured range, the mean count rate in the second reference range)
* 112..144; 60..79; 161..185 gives 1.2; 257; 257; 274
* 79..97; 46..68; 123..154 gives -1.6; 260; 279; 251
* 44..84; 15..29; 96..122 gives 1.9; 269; 260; 277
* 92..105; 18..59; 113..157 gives -1.0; 265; 280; 257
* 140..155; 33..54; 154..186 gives 1.0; 263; 252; 272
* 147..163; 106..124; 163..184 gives 0.6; 276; 265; 274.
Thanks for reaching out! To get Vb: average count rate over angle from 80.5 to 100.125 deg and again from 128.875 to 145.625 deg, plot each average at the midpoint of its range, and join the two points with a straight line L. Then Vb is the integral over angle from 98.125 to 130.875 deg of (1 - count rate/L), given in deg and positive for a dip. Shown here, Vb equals -2.0 deg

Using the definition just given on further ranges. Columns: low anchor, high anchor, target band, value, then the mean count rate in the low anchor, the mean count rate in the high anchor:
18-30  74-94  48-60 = 0.4 deg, 269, 274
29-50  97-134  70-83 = 0.5 deg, 265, 273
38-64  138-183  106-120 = -0.8 deg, 261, 263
